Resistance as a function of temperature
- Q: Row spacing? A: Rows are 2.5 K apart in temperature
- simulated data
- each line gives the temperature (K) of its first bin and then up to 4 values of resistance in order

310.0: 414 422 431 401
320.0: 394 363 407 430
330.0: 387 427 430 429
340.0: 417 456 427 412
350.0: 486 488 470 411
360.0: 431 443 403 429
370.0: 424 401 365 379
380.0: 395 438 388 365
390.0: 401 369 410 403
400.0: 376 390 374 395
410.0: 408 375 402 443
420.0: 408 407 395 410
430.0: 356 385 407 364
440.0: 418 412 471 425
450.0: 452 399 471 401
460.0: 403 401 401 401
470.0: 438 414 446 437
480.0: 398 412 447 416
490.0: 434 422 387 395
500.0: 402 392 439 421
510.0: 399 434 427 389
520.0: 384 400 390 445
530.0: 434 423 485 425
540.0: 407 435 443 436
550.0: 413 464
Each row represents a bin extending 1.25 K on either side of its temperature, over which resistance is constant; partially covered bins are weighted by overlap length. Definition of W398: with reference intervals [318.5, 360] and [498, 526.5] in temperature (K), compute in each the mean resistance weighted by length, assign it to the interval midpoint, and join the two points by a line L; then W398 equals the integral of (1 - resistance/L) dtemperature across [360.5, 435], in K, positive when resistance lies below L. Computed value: 3.90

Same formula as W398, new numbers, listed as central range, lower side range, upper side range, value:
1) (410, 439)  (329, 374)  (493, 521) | 1.6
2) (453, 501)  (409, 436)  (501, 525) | -1.4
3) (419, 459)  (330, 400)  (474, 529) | 0.4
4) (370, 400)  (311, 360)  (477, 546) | 2.2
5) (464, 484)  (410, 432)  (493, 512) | -0.7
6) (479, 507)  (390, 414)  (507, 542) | -0.1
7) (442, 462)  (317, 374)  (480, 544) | -0.4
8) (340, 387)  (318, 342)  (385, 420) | -2.4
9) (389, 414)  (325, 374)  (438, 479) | 2.2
